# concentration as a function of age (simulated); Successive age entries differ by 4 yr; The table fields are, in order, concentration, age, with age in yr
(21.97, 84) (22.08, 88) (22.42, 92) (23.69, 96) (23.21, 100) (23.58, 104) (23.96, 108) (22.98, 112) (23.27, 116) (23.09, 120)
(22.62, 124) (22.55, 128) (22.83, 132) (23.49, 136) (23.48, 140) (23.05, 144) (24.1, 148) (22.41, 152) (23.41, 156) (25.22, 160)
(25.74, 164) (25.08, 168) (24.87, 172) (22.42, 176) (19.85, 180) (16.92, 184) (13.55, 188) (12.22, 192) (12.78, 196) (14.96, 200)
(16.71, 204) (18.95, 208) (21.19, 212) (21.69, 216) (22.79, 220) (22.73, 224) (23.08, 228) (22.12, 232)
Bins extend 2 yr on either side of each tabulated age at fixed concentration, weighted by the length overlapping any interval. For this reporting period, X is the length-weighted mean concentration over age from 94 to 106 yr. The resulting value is 23.5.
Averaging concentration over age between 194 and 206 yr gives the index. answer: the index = 14.8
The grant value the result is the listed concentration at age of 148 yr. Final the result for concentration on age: 24.1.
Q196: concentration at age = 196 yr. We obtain 12.78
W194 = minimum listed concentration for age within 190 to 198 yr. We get 12.22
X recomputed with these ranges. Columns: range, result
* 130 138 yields 23.2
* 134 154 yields 23.3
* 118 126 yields 22.9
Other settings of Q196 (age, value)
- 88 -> 22.08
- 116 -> 23.27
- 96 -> 23.69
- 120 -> 23.09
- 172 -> 24.87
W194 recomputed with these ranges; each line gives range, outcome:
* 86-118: 22.08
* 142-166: 22.41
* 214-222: 21.69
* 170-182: 19.85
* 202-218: 16.71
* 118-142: 22.55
